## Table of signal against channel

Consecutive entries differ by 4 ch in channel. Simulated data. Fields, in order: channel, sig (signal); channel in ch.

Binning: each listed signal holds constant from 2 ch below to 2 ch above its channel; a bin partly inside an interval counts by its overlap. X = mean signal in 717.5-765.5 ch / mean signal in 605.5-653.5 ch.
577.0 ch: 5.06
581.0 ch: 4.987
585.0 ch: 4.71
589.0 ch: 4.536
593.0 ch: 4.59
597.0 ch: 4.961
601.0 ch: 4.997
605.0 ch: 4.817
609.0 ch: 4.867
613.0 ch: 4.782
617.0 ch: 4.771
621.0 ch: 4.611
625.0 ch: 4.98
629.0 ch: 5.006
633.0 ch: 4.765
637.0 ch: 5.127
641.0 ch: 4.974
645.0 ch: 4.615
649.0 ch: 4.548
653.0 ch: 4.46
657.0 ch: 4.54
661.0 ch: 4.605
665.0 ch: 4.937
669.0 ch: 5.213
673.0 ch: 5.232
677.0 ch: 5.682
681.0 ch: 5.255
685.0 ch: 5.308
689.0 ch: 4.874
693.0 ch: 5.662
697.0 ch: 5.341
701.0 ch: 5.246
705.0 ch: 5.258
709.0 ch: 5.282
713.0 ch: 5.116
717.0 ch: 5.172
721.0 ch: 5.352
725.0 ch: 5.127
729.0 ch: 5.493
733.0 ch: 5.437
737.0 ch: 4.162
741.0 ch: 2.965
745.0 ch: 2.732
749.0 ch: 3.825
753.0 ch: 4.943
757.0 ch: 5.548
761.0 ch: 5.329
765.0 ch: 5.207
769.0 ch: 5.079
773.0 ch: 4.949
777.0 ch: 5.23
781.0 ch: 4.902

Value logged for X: 1.0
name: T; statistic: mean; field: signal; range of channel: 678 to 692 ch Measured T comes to 5.22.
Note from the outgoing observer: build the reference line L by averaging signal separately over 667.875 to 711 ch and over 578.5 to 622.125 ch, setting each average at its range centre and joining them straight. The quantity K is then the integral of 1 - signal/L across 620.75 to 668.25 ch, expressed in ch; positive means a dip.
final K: 2.5 ch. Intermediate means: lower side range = 4.79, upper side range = 5.31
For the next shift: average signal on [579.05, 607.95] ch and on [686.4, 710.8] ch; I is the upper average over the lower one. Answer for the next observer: 1.10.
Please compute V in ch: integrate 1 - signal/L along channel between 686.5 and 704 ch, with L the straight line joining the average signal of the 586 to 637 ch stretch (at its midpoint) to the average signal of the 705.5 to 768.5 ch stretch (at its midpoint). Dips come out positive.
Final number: -1.7 ch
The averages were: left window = 4.82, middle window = 5.28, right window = 4.8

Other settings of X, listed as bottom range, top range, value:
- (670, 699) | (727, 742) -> 0.87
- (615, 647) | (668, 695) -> 1.10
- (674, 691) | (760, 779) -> 0.98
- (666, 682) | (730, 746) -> 0.75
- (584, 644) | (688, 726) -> 1.09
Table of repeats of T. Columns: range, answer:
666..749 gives 4.97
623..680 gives 4.91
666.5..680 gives 5.35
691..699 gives 5.5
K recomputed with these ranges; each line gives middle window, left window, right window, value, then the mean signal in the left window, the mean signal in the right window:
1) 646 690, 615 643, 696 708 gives 1.18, 4.89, 5.28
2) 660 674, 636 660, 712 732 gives -0.49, 4.69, 5.27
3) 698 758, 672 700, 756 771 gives 6.00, 5.34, 5.27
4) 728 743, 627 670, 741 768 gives 0.33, 4.79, 4.49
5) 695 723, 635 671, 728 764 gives -3.96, 4.78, 4.48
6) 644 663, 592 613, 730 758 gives 0.32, 4.85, 4.23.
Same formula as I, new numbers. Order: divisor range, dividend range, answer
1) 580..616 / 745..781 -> 1.02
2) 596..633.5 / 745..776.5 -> 1.00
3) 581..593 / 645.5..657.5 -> 0.97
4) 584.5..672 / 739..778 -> 0.95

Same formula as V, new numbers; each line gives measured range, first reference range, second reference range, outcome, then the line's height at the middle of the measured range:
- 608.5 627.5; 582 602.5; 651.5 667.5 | -0.3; 4.72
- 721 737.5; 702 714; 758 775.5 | 0.1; 5.21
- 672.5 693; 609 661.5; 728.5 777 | -2.6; 4.71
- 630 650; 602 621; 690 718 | 0.5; 4.95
